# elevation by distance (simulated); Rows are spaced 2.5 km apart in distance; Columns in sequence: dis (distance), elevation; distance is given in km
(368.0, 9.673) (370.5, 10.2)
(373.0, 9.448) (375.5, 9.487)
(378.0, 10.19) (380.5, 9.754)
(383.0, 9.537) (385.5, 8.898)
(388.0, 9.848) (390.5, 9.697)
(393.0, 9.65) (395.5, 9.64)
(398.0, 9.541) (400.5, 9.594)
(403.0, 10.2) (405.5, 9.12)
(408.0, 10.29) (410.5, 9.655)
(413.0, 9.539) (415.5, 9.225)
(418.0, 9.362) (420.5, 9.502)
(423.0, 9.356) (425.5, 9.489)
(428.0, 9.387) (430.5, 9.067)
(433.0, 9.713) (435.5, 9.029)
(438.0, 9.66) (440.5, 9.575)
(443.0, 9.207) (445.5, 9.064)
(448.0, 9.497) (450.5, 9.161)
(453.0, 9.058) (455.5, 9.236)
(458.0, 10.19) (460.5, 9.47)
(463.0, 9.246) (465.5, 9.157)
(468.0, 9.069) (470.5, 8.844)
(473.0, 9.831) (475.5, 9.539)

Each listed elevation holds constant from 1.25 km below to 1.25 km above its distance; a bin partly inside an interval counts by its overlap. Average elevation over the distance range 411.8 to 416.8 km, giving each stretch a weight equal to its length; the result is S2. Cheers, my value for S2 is 9.38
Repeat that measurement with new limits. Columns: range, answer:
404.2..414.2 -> 9.65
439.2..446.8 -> 9.29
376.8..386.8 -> 9.59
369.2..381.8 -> 9.81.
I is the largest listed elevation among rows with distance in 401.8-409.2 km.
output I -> 10.29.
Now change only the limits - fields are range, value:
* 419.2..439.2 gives 9.713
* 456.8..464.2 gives 10.19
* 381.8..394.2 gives 9.848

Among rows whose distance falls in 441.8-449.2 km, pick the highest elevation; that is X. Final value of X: 9.497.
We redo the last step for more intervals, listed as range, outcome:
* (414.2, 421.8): 9.502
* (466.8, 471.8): 9.069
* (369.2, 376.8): 10.2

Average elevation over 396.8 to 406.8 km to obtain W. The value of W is 9.62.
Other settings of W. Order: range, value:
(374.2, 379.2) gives 9.83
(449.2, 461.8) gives 9.42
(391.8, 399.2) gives 9.61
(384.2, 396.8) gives 9.55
